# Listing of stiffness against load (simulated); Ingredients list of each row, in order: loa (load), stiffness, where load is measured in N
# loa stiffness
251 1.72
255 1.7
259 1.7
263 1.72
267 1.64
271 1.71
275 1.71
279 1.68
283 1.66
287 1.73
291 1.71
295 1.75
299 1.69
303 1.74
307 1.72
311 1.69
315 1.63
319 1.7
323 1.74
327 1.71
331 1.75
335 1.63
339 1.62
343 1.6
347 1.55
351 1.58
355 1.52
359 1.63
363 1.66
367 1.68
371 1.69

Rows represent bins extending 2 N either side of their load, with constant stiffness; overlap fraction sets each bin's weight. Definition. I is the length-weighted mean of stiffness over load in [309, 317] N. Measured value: 1.66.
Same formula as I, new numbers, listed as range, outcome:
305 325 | 1.7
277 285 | 1.67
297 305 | 1.71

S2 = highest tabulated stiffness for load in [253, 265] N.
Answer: 1.72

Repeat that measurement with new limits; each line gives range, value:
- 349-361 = 1.63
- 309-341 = 1.75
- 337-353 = 1.62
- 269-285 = 1.71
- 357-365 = 1.66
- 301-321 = 1.74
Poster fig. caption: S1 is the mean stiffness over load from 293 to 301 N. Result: 1.72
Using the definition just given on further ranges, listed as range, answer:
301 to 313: 1.72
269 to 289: 1.7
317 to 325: 1.72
